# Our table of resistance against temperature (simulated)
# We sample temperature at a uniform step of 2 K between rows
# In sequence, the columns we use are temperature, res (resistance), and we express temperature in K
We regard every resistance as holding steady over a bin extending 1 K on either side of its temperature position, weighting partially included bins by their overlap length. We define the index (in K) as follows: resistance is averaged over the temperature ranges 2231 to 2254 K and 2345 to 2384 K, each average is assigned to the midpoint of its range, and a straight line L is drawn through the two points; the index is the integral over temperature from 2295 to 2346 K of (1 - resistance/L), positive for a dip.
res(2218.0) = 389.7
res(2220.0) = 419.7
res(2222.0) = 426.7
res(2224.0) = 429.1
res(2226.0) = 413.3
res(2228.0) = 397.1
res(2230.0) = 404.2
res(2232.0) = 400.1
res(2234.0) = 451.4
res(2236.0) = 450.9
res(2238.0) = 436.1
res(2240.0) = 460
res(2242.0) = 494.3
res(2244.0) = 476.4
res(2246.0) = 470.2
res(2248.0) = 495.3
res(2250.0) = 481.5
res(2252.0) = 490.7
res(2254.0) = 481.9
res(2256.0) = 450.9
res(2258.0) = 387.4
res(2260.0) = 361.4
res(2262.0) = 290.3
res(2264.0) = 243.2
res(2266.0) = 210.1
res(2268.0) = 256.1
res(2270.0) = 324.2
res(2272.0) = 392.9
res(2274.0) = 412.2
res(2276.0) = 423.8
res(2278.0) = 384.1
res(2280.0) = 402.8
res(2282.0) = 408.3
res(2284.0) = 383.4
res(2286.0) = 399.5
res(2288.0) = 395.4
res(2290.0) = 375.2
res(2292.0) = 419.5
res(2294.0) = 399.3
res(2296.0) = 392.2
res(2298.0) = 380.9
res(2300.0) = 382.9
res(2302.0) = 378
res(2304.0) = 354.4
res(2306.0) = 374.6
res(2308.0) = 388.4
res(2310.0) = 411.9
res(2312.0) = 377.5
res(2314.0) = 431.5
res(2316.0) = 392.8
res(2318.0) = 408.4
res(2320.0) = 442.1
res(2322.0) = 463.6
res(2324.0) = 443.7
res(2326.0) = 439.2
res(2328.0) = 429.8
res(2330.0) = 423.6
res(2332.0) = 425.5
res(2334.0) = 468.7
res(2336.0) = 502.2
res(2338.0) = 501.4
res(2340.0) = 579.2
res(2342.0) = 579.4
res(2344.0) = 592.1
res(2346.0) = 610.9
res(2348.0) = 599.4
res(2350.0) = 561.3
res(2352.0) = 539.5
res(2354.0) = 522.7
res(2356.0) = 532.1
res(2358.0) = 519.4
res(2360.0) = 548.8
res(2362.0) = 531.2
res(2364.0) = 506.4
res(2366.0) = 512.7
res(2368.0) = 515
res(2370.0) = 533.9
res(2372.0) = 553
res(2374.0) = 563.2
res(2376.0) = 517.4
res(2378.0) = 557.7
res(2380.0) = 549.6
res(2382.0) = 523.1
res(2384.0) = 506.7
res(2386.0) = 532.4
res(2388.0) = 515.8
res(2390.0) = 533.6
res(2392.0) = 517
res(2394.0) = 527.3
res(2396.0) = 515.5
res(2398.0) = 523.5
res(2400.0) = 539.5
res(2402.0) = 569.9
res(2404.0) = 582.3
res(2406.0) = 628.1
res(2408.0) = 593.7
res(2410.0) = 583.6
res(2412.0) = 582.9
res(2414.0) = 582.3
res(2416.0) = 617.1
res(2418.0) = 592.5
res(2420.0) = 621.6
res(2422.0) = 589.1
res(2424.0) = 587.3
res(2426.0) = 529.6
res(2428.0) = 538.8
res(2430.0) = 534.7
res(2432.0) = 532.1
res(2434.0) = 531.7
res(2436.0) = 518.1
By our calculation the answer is 7.2 K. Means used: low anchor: 465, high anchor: 541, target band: 442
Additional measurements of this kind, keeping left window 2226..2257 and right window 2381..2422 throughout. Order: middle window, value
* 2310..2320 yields 1.9 K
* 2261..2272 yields 4.5 K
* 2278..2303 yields 4.8 K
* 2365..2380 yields 0.1 K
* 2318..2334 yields 2.3 K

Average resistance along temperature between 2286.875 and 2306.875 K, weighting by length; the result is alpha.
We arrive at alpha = 385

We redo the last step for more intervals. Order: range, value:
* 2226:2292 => 403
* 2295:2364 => 469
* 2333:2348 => 551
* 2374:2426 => 559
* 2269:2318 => 391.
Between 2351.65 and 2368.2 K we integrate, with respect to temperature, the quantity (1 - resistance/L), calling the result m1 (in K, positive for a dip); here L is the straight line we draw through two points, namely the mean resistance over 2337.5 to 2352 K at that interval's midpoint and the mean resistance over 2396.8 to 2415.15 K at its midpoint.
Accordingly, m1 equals 1.4 K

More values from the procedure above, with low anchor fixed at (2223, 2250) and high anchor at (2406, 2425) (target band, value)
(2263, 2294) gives 7.6 K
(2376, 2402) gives 2.0 K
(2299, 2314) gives 3.6 K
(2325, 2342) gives 1.6 K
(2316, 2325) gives 1.4 K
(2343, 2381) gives 0.4 K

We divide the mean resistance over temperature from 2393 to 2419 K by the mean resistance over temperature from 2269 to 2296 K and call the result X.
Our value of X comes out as 1.5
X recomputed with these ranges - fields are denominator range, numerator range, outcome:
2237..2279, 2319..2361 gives 1.27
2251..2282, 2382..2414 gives 1.49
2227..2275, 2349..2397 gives 1.31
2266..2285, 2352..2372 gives 1.43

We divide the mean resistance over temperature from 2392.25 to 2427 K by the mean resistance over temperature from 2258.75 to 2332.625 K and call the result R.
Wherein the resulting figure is 1.5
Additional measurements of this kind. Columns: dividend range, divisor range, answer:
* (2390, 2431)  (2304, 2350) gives 1.21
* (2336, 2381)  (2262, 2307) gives 1.49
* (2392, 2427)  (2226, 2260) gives 1.28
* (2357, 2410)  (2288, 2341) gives 1.28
